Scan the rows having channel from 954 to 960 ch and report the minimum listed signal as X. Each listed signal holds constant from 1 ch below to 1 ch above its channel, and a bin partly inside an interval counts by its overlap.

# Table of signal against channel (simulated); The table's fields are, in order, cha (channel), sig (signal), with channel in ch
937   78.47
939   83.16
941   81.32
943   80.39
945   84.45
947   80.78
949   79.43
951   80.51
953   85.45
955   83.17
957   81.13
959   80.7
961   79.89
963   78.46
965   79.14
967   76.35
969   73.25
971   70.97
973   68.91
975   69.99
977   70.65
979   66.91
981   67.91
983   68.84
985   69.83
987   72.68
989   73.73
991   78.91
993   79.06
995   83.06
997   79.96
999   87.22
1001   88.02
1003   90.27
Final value 80.7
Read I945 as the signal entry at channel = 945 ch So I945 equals 84.45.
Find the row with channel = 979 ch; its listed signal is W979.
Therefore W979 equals 66.91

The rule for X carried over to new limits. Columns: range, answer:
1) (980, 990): 67.91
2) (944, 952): 79.43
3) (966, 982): 66.91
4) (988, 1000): 73.73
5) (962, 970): 73.25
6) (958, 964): 78.46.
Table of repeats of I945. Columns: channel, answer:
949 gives 79.43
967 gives 76.35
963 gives 78.46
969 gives 73.25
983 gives 68.84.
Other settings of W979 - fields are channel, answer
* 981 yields 67.91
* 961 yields 79.89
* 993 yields 79.06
